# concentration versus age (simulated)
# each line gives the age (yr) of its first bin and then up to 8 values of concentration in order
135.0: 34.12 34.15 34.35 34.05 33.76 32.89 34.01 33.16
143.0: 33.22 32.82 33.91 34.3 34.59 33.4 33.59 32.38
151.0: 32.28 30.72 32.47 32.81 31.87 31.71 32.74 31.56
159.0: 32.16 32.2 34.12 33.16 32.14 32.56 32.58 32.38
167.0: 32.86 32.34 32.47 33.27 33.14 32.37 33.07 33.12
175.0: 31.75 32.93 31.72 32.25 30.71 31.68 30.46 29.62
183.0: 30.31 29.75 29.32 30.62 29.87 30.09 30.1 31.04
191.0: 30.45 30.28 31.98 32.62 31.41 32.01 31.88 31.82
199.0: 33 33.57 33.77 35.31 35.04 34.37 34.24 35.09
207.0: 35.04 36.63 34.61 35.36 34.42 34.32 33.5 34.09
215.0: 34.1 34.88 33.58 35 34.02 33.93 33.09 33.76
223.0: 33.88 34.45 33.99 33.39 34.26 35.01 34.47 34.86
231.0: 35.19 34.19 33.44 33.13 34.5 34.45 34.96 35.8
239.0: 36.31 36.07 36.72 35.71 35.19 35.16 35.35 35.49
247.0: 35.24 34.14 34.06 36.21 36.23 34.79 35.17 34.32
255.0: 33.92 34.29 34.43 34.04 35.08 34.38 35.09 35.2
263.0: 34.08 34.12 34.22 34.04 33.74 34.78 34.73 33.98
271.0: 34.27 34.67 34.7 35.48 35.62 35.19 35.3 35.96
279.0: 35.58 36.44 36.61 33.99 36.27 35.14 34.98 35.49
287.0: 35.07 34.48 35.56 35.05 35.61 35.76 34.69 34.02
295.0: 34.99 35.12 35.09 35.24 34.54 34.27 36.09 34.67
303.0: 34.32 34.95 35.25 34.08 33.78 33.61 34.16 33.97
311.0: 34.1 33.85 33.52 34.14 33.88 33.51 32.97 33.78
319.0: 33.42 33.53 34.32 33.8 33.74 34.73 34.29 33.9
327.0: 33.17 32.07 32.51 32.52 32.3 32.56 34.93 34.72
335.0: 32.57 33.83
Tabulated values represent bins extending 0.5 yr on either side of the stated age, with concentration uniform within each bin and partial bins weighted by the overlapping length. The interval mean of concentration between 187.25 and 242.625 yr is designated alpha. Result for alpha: 33.9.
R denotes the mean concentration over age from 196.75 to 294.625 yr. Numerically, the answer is 34.7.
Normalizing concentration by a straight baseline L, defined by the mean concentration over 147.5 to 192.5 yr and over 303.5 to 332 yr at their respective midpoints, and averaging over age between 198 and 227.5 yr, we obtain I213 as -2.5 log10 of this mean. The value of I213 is -0.06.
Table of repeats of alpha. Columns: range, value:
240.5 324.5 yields 34.7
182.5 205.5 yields 31.9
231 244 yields 35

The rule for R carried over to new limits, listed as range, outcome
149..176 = 32.5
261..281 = 34.9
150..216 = 32.5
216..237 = 34.2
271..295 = 35.3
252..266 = 34.5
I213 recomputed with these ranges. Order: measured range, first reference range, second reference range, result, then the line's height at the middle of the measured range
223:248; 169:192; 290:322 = -0.07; 32.6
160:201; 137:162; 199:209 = 0.07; 34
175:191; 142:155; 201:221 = 0.11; 33.9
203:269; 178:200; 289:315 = -0.07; 32.5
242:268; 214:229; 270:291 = 0.00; 34.8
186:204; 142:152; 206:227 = 0.06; 34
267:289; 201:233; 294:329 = -0.03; 34.2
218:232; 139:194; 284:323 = -0.04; 33.1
